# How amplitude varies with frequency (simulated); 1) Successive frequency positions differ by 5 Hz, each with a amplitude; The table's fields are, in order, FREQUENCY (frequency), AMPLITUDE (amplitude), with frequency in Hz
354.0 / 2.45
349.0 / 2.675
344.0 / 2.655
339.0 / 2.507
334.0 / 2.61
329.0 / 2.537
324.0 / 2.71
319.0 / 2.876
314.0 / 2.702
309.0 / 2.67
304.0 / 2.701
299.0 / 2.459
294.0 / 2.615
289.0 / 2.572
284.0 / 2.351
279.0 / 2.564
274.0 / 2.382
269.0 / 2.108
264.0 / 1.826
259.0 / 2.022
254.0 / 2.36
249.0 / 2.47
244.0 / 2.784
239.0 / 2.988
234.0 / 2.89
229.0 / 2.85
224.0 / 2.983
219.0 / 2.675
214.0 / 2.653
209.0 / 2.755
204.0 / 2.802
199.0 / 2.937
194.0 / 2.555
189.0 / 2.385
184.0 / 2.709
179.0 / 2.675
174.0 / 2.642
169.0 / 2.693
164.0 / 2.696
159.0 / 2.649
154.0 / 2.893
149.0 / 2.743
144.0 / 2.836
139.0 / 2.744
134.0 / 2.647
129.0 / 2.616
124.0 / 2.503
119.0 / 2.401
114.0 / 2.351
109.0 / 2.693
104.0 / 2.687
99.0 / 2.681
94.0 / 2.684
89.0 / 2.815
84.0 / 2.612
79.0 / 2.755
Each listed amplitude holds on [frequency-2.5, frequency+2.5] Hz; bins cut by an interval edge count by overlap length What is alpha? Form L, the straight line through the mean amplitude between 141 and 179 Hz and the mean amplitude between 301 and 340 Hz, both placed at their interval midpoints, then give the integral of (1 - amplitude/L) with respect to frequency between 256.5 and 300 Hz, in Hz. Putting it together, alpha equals 5.9 Hz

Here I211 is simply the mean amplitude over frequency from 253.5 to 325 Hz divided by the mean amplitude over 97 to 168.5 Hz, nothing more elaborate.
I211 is 0.93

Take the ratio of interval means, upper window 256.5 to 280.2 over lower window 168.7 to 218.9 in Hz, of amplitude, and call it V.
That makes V 0.81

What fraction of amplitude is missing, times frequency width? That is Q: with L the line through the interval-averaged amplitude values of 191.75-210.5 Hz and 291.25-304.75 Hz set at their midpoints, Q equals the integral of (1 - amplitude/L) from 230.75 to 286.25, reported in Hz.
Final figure 4.6 Hz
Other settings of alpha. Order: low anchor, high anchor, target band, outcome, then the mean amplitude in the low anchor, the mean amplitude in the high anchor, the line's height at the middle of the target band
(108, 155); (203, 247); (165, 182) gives 0.26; 2.63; 2.82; 2.72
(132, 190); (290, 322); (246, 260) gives 1.82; 2.7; 2.67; 2.68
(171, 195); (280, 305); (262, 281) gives 2.41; 2.6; 2.53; 2.54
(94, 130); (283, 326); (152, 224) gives -2.98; 2.57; 2.64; 2.6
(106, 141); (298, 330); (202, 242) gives -3.04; 2.56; 2.68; 2.62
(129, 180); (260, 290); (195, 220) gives -2.33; 2.72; 2.27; 2.52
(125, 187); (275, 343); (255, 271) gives 3.74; 2.7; 2.6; 2.63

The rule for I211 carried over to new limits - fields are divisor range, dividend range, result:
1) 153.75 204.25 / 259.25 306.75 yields 0.89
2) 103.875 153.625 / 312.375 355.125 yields 1.00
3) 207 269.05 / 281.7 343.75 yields 1.01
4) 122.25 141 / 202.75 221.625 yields 1.03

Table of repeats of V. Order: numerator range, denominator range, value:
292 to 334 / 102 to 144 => 1.02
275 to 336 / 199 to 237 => 0.93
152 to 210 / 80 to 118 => 1.02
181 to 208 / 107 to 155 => 1.02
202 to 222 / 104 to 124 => 1.09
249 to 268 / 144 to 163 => 0.77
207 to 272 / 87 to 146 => 0.97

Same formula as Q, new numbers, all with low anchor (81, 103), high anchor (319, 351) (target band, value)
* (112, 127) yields 1.47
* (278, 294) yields 0.85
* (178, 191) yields 0.42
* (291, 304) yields 0.37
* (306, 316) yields -0.17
